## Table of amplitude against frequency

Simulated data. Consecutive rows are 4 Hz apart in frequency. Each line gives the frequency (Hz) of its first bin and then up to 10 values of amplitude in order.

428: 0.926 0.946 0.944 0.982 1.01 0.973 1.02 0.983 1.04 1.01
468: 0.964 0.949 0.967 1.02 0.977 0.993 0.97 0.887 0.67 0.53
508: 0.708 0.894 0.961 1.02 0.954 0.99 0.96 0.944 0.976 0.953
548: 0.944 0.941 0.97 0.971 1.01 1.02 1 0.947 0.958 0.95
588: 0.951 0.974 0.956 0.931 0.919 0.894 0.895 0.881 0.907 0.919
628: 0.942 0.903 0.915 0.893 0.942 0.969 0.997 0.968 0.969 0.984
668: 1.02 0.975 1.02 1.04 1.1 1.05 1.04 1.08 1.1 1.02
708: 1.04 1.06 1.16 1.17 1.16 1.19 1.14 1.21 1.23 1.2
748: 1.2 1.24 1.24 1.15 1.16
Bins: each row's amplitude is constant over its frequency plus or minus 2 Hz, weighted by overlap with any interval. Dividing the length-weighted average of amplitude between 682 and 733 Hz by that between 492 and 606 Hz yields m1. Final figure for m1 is 1.2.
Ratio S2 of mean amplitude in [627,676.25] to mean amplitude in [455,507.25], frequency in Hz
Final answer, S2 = 1.1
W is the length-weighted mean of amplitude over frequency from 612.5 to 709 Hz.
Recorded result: 0.984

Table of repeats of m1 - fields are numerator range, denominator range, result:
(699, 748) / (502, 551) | 1.27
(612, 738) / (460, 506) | 1.12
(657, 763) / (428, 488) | 1.13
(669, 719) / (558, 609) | 1.10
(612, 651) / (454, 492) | 0.93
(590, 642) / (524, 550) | 0.96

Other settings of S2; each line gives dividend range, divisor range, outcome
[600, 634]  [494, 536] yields 1.05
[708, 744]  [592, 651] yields 1.26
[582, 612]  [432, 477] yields 0.95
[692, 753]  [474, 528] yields 1.28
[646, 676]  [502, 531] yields 1.13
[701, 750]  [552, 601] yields 1.18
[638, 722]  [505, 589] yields 1.08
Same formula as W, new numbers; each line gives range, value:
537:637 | 0.945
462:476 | 0.973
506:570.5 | 0.951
